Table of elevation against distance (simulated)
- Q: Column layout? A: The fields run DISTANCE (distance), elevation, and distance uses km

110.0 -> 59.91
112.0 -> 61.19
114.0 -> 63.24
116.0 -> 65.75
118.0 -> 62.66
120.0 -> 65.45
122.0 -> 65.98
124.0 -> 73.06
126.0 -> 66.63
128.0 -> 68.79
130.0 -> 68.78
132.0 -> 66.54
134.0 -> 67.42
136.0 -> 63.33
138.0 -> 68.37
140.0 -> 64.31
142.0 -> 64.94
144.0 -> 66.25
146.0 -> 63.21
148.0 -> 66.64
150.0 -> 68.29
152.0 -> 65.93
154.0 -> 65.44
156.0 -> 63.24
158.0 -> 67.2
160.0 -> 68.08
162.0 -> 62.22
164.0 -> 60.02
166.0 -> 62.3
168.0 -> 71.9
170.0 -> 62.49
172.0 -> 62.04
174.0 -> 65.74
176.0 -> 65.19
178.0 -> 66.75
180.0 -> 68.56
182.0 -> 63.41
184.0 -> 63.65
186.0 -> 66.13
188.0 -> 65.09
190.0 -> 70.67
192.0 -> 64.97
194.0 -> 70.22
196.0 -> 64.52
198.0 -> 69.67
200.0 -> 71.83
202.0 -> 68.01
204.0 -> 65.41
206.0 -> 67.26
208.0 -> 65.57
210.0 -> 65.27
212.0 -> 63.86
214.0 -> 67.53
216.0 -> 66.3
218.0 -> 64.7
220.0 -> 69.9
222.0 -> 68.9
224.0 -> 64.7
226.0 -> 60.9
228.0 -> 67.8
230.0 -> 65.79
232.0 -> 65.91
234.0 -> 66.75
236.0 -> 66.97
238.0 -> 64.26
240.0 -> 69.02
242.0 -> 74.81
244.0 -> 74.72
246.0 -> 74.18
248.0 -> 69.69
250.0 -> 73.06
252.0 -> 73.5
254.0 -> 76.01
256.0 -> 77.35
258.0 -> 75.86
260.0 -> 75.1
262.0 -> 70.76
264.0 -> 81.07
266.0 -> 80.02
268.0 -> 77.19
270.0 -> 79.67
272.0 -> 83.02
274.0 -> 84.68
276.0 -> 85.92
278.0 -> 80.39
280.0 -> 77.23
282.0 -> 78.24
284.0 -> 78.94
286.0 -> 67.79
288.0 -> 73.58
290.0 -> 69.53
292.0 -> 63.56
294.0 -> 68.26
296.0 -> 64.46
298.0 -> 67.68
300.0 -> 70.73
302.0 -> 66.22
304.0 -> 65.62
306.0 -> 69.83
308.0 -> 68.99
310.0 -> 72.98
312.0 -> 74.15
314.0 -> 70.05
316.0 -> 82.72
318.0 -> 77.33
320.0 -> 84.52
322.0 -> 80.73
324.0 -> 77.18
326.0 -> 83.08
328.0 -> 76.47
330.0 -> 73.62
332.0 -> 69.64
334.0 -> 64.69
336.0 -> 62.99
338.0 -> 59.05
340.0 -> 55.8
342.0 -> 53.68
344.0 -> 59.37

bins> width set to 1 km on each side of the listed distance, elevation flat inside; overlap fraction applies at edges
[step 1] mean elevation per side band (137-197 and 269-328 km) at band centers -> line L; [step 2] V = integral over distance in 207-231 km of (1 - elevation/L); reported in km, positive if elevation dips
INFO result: 1.1 km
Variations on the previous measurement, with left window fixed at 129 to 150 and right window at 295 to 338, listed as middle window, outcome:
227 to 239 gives 0.54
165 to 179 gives 0.42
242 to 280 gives -3.75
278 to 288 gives -0.67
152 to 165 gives 0.44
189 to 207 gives 0.02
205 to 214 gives 0.37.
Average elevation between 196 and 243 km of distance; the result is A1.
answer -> 67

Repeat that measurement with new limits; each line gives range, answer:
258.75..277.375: 79.7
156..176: 64.6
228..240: 66.3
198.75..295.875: 71.6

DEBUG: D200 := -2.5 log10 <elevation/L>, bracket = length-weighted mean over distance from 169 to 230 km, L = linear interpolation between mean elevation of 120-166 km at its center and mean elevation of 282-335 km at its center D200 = 0.032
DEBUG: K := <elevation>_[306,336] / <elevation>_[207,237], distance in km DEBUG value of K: 1.1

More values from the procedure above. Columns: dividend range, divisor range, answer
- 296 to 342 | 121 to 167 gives 1.08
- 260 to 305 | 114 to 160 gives 1.12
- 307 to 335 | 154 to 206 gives 1.14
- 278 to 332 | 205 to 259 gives 1.06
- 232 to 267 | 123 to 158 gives 1.10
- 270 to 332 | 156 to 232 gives 1.13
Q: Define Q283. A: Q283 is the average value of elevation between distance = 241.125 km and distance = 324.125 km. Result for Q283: 74.7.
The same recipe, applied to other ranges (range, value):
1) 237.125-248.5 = 71.3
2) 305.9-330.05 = 76.6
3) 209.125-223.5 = 66.6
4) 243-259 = 74.3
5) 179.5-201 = 67.1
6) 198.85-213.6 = 66.8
